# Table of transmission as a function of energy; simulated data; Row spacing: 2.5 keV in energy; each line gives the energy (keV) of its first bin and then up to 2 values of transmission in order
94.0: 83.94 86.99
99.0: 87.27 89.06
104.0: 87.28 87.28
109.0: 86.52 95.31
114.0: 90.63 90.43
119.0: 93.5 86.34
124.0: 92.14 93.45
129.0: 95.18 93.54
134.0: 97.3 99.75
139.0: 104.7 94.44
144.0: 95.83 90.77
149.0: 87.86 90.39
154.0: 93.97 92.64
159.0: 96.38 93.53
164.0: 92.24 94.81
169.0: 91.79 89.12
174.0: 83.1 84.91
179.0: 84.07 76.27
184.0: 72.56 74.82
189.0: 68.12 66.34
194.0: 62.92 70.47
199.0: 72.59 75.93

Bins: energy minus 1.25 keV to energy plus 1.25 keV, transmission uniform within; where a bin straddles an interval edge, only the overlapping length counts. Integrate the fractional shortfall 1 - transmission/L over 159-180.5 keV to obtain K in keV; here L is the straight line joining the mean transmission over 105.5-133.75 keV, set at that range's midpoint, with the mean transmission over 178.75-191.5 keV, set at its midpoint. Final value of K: -3.2 keV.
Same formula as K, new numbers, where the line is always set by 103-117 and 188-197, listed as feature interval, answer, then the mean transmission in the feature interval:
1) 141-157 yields -2.73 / 92.2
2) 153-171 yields -4.40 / 93.4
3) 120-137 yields -1.88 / 93.7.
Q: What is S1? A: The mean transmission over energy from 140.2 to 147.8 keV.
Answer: 93.7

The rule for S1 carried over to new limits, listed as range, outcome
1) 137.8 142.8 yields 99.5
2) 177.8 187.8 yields 76.9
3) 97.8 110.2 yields 87.5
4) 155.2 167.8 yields 93.9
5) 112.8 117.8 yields 90.6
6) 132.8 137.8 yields 98.6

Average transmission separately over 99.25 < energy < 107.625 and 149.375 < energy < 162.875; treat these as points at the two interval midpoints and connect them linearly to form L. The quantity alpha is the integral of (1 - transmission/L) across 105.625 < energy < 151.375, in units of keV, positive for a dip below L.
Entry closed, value -1.4 keV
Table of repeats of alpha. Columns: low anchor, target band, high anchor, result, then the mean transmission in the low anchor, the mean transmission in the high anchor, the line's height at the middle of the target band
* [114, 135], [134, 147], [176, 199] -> -1.5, 92.6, 73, 87.6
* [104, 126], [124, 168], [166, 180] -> -2.8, 90.2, 87.7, 88.9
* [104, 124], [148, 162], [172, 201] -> -1.9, 90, 74.6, 81.3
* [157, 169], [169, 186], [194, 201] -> 0.4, 93.9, 70.5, 84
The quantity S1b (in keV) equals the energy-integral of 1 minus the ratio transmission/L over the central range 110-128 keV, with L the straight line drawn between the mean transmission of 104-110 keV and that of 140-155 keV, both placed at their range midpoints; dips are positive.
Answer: -0.6 keV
